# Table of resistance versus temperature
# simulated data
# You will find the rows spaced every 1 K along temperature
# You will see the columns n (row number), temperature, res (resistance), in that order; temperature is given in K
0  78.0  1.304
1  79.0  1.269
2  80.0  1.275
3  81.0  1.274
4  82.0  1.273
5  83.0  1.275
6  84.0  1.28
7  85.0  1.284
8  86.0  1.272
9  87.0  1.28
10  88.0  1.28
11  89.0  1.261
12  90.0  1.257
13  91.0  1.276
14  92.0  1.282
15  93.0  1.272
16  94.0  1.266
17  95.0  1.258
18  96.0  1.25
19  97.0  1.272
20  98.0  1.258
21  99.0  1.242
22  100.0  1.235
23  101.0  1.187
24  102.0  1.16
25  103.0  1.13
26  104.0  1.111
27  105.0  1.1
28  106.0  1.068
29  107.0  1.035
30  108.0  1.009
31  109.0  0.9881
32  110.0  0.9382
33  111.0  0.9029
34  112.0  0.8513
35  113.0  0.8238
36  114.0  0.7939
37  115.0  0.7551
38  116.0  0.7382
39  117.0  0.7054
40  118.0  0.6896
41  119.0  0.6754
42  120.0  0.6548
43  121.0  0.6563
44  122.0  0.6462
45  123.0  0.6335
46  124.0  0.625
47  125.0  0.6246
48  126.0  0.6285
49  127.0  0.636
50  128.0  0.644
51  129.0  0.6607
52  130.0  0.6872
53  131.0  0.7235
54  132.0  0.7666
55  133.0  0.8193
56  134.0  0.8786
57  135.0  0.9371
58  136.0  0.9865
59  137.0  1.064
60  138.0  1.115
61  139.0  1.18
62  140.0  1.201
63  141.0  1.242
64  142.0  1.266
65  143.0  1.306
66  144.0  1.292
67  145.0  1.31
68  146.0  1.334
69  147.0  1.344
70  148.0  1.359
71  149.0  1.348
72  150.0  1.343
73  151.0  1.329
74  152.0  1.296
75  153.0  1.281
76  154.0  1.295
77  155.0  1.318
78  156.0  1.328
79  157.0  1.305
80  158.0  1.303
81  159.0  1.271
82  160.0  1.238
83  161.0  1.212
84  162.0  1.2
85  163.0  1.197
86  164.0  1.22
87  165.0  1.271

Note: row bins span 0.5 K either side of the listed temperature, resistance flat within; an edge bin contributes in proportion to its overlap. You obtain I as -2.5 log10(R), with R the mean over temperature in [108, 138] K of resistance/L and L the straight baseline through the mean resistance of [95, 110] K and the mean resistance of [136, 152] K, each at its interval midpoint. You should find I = 0.48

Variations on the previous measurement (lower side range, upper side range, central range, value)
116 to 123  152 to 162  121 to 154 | -0.03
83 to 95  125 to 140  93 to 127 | 0.16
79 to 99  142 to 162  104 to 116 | 0.34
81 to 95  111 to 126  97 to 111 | -0.14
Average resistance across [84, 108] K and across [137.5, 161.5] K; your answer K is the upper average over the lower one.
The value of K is 1.06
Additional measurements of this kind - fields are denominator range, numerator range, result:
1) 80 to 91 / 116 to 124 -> 0.52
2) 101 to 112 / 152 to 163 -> 1.22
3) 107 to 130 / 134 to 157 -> 1.67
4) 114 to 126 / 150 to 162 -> 1.90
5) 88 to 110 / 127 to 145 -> 0.83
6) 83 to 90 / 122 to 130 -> 0.50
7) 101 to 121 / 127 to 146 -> 1.11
